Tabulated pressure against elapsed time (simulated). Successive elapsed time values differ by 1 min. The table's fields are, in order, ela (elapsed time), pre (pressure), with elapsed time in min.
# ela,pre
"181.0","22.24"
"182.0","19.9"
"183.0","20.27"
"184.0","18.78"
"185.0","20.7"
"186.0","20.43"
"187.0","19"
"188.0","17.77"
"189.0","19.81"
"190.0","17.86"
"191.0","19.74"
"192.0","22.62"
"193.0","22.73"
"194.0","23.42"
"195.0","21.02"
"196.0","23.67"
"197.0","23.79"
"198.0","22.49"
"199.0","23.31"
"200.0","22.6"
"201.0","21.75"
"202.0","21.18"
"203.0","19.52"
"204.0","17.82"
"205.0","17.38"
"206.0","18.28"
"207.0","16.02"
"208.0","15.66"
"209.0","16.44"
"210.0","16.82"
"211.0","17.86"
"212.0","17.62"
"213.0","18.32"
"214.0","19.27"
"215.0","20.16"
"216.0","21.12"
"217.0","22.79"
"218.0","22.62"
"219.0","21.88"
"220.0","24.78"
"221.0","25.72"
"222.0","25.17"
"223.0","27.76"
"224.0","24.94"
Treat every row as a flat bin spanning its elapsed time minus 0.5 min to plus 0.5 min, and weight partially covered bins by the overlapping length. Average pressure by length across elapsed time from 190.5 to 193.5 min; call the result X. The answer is 21.7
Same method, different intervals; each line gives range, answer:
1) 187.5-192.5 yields 19.6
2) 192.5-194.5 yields 23.1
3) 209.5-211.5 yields 17.3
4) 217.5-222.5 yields 24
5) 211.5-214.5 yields 18.4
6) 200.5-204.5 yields 20.1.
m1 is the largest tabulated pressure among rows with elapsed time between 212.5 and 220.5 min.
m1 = 24.78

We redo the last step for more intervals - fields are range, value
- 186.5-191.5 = 19.81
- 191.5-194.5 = 23.42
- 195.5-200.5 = 23.79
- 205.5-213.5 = 18.32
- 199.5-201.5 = 22.6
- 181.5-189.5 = 20.7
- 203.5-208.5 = 18.28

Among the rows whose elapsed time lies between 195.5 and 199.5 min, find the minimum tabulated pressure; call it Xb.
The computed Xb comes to 22.49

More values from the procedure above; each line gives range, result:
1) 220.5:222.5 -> 25.17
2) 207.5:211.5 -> 15.66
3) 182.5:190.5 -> 17.77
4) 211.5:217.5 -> 17.62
